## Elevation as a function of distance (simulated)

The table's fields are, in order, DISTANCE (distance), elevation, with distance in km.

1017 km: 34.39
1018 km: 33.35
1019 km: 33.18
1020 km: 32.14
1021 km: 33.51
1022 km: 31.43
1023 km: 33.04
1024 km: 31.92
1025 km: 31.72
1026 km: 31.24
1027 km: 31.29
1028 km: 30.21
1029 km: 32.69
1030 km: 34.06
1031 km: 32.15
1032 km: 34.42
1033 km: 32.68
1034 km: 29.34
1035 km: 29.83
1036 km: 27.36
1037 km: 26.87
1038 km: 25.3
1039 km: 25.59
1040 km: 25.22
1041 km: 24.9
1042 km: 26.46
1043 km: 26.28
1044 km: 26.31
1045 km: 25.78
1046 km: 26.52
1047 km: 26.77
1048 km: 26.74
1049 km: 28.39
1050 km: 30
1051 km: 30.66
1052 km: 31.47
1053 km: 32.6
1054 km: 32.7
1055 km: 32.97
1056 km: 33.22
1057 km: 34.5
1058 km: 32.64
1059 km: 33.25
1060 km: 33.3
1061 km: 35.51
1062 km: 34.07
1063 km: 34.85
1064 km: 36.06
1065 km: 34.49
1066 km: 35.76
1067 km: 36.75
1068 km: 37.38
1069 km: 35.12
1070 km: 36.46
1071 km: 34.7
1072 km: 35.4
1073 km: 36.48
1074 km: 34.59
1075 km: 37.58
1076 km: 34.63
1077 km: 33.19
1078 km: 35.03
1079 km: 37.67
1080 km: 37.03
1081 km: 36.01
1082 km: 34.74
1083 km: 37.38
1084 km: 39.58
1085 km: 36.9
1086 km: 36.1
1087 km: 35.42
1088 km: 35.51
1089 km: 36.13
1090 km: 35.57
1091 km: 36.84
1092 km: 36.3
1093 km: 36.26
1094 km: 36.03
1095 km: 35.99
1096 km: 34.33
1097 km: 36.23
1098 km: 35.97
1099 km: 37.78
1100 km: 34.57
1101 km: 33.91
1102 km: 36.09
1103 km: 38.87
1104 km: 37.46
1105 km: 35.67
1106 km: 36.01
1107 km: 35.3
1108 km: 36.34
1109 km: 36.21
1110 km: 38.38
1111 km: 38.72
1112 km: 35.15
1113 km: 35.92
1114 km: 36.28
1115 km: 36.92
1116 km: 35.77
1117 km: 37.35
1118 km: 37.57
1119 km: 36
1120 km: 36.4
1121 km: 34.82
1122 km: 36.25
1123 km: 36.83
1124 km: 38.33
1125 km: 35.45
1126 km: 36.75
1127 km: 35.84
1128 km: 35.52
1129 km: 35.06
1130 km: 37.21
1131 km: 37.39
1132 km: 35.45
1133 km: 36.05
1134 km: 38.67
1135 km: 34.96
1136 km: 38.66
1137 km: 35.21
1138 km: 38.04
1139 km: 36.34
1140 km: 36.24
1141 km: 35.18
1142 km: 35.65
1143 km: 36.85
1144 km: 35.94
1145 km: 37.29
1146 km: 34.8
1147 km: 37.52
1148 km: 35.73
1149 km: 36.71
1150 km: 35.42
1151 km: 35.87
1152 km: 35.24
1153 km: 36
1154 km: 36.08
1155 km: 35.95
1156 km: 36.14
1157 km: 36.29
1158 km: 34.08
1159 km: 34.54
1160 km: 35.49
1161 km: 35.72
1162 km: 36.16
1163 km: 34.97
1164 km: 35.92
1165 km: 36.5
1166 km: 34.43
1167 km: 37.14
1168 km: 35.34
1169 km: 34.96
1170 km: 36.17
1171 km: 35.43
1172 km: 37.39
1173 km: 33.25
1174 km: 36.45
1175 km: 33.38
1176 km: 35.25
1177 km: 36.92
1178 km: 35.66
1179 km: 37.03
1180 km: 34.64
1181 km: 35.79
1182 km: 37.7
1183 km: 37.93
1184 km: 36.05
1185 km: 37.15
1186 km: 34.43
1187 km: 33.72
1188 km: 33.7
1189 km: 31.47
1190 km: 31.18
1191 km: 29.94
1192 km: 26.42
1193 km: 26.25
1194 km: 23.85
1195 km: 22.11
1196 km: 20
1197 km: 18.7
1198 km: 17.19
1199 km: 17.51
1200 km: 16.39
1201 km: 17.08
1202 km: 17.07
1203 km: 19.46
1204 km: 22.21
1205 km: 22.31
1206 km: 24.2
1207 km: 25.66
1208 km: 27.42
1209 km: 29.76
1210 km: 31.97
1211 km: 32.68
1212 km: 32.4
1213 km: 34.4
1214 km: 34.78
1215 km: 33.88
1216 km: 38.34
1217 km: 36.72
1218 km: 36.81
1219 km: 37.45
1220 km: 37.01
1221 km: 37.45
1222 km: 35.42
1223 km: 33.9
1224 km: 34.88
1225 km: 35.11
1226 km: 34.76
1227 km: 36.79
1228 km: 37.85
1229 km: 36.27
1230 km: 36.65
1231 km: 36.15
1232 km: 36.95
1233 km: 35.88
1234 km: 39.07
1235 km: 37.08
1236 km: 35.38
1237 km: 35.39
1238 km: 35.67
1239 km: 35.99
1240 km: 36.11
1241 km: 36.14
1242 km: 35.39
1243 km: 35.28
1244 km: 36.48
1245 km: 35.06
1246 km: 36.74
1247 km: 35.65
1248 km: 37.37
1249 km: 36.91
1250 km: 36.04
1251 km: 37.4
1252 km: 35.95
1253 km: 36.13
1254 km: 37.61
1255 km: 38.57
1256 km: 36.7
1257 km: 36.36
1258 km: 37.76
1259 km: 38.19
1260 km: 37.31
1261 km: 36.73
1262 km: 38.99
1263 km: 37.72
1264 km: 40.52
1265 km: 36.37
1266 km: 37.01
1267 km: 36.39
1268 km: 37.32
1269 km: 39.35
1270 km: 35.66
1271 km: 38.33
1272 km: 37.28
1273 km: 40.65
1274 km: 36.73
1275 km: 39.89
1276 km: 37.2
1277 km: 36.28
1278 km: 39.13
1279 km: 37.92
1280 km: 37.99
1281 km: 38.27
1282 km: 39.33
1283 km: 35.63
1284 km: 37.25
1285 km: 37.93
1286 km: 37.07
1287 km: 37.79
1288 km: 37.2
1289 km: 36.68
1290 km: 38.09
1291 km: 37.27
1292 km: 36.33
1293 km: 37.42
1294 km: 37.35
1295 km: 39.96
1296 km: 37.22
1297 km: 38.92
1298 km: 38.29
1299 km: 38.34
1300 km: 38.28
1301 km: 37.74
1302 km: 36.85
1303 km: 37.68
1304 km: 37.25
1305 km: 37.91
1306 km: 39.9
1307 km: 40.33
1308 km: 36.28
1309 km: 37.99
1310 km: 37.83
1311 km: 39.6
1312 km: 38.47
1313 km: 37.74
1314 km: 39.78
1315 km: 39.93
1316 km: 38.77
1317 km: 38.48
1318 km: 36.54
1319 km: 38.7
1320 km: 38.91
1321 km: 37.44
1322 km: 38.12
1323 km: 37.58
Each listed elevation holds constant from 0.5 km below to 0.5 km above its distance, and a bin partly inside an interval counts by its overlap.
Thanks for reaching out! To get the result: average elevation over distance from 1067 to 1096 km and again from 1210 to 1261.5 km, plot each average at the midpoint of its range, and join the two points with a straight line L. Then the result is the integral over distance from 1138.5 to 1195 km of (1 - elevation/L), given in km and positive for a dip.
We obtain 2.0 km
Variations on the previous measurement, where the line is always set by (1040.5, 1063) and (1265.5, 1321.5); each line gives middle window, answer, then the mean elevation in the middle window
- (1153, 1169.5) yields -0.89 km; 35.6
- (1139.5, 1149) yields -0.83 km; 36.2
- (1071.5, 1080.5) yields -1.34 km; 35.7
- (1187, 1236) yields 7.10 km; 30.3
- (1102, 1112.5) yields -1.54 km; 36.8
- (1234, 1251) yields 0.08 km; 36.2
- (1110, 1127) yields -2.16 km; 36.6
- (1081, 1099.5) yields -2.77 km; 36.3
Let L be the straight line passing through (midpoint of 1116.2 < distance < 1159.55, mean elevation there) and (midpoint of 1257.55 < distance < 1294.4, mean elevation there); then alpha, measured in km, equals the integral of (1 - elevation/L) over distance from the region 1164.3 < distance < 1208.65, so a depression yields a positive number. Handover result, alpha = 8.3 km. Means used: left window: 36.2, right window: 37.7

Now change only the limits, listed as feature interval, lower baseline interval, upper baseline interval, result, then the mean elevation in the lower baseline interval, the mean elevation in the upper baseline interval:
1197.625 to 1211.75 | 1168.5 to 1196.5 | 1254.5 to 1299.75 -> 4.6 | 33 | 37.8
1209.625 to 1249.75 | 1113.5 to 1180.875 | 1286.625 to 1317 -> 1.4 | 36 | 38.1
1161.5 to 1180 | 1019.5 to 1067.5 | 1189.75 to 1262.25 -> -2.1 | 30.9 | 32.5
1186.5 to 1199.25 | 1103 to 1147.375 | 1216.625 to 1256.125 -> 3.7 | 36.5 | 36.3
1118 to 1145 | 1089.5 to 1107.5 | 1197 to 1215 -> -3.1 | 36.1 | 24.9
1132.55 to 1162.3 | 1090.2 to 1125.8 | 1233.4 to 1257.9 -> 0.2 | 36.3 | 36.5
